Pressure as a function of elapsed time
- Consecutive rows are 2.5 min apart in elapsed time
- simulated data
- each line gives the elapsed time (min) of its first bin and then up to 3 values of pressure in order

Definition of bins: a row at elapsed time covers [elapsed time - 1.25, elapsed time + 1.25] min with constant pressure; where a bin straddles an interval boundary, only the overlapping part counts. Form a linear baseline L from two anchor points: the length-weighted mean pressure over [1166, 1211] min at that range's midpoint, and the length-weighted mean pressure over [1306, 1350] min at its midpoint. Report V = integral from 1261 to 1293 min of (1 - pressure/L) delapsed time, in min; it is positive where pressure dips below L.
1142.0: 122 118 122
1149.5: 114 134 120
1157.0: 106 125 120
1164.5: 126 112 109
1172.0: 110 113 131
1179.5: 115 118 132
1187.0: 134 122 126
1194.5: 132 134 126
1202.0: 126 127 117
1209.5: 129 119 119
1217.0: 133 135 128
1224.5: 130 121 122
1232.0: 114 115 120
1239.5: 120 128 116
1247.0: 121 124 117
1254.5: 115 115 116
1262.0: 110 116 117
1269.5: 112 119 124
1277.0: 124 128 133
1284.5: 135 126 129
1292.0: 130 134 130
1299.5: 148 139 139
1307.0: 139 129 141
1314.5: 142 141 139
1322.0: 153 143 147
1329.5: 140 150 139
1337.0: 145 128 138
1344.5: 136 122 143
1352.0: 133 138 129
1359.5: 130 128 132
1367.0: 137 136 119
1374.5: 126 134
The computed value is 2.5 min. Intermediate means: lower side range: 123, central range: 123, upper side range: 140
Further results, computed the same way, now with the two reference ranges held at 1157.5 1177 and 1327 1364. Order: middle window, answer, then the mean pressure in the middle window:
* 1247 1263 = 1.22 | 117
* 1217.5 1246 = 0.21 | 123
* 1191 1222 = -1.49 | 127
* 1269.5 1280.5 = 0.52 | 122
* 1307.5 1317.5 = -0.43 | 138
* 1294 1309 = -0.76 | 138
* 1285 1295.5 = 0.00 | 130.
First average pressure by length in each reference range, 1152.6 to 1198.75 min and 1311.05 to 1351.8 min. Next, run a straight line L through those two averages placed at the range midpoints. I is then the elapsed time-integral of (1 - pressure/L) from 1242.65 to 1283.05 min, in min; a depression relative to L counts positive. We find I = 3.9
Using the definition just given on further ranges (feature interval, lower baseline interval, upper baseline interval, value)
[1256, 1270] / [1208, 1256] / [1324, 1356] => 1.38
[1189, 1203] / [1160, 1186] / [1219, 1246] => -0.91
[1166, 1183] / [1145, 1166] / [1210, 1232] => 0.92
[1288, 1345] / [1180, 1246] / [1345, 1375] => -4.28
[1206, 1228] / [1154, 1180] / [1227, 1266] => -1.53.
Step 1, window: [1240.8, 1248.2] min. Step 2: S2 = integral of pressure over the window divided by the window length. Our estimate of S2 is 122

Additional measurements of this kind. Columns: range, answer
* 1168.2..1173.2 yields 110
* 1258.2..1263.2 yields 113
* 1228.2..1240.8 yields 118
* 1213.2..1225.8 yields 129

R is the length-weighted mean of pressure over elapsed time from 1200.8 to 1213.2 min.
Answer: 124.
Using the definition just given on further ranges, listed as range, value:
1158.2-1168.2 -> 121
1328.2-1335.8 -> 143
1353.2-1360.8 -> 132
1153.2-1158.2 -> 113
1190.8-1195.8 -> 129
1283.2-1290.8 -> 130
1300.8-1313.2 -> 137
